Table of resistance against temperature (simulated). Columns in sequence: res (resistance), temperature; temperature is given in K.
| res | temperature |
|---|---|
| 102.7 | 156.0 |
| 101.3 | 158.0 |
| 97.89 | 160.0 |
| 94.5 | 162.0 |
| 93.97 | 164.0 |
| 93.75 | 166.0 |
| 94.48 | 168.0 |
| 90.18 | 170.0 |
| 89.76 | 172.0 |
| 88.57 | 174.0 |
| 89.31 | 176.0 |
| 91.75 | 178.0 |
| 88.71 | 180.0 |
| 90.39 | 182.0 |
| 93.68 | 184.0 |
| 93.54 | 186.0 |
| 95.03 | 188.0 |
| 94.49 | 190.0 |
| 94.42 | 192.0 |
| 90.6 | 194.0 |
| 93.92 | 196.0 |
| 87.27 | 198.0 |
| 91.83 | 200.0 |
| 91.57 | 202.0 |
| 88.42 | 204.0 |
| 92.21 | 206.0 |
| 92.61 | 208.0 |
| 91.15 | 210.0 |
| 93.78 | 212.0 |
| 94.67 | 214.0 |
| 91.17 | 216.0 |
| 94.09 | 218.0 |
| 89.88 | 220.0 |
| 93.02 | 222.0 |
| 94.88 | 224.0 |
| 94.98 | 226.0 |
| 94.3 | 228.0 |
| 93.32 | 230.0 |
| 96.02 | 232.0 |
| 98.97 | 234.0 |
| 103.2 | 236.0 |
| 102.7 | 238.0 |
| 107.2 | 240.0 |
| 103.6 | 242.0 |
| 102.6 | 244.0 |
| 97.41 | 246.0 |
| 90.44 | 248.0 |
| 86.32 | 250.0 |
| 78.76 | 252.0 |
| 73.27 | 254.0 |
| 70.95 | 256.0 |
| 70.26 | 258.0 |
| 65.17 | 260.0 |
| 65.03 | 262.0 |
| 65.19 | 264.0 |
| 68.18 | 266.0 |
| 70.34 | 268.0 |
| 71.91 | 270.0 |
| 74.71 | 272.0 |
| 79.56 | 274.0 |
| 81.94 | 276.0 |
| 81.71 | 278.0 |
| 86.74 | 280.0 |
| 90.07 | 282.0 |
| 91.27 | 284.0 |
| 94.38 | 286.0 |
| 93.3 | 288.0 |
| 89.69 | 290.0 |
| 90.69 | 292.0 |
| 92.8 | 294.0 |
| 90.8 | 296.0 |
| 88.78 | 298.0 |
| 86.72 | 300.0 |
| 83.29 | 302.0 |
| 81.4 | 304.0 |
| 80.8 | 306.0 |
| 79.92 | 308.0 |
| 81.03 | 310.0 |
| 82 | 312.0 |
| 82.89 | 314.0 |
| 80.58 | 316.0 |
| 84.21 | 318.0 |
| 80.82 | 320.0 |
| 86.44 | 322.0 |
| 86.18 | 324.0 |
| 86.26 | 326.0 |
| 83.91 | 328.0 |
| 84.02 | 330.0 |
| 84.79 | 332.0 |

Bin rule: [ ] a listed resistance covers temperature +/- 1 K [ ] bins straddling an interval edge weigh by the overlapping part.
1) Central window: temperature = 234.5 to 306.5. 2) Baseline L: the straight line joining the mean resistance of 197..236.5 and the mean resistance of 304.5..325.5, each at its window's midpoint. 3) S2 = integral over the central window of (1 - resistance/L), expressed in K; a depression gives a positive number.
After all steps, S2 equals 2.1 K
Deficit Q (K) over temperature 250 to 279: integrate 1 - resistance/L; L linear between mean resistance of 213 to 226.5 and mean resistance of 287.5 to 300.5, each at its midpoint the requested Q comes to 5.8 K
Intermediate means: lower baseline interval 93.2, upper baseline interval 90.4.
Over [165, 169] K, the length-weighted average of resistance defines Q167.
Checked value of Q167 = 94.1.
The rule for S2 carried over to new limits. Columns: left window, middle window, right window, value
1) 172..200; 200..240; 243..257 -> -2.8 K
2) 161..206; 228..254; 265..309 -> -2.4 K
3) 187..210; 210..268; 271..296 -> 1.0 K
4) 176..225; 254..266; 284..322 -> 2.8 K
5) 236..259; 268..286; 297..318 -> 0.9 K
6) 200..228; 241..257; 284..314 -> 0.4 K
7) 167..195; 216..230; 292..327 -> -0.6 K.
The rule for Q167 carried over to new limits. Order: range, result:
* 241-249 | 98.5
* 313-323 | 83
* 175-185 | 90.8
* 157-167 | 96.3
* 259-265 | 65.1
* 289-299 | 90.6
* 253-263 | 68.9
